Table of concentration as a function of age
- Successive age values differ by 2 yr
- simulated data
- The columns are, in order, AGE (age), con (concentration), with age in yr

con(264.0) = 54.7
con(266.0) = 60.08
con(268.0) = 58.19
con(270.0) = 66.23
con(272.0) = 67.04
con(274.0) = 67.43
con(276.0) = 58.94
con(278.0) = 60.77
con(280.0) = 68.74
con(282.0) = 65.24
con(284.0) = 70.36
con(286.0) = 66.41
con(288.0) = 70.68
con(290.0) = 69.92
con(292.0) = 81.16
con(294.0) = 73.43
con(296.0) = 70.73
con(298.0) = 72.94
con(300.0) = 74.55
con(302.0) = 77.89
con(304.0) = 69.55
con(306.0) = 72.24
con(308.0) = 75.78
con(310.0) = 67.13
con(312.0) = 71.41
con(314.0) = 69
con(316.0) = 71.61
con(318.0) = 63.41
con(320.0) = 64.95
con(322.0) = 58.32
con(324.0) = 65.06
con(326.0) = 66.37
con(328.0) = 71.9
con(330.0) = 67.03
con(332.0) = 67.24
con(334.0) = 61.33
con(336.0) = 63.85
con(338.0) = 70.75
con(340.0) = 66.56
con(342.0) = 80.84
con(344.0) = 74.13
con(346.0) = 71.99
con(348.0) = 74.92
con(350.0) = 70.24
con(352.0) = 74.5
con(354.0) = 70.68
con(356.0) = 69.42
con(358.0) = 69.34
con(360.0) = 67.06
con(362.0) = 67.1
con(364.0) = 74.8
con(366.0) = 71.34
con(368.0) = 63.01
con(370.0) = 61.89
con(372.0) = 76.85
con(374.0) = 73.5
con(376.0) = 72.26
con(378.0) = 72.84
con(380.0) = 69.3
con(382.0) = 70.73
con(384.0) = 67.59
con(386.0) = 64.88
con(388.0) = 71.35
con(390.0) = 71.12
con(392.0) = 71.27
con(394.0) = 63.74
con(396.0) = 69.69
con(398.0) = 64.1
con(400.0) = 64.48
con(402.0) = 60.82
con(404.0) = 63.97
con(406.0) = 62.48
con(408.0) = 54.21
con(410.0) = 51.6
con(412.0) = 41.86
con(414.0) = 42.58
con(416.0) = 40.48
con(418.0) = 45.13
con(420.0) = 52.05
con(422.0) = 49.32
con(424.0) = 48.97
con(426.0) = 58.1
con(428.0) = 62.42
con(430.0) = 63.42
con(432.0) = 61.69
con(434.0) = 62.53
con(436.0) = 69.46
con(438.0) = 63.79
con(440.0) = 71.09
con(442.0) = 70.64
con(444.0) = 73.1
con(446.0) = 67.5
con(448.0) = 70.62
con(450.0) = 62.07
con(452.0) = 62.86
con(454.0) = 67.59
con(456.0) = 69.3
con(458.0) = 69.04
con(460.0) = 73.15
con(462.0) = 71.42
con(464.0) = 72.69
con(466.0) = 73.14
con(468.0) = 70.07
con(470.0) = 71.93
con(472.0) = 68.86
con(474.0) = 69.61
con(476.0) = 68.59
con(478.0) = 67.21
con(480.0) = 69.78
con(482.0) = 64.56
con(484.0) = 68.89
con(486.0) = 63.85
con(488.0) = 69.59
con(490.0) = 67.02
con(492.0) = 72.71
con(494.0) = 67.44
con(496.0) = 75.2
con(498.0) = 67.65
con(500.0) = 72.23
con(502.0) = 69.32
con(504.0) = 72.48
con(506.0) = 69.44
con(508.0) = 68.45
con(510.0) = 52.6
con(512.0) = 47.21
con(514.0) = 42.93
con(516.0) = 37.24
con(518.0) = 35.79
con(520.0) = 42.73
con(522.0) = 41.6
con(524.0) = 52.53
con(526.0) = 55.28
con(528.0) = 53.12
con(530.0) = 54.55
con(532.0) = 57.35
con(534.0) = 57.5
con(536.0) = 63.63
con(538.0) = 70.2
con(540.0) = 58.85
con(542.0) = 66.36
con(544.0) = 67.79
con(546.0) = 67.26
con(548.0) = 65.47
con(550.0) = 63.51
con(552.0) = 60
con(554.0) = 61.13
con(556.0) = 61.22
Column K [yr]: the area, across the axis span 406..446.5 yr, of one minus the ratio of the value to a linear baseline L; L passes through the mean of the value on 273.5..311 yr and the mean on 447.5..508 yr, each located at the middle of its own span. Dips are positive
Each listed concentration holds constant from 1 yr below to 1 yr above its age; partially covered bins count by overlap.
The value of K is 7.0 yr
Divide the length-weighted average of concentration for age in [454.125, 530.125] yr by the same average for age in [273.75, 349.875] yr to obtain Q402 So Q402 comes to 0.91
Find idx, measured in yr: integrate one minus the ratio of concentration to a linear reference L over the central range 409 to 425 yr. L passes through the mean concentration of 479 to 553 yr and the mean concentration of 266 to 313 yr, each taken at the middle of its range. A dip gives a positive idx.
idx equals 4.5 yr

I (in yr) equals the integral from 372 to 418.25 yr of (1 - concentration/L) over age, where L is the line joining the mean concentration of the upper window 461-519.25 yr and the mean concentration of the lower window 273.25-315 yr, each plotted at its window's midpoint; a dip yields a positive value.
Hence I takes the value 3.30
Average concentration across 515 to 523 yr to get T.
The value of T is 39.3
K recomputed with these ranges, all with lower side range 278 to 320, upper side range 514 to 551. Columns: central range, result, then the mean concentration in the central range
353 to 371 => -0.43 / 68.3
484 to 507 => -4.56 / 69.7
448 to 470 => -3.22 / 69.3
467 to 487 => -3.03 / 68.3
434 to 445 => -1.29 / 69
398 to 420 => 3.62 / 53.2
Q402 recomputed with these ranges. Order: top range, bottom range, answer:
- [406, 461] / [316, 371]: 0.88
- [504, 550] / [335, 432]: 0.87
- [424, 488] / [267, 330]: 0.98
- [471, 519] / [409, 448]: 1.10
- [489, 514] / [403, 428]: 1.28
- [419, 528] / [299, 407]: 0.92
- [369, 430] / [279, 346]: 0.88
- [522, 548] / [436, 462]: 0.87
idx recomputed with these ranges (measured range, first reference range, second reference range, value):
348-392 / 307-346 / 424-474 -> -1.4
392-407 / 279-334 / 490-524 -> 0.0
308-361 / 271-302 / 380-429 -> -3.0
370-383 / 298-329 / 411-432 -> -2.9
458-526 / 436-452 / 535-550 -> 3.4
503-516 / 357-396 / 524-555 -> 1.2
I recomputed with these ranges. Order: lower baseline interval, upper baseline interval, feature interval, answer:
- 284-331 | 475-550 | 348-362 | -0.47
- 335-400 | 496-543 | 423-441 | 0.60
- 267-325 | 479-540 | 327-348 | -0.91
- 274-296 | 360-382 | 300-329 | 0.02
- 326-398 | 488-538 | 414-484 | -1.50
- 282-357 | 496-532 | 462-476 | -2.82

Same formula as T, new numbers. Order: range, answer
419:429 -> 54.2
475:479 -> 67.9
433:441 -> 66.7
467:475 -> 70.1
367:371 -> 62.5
